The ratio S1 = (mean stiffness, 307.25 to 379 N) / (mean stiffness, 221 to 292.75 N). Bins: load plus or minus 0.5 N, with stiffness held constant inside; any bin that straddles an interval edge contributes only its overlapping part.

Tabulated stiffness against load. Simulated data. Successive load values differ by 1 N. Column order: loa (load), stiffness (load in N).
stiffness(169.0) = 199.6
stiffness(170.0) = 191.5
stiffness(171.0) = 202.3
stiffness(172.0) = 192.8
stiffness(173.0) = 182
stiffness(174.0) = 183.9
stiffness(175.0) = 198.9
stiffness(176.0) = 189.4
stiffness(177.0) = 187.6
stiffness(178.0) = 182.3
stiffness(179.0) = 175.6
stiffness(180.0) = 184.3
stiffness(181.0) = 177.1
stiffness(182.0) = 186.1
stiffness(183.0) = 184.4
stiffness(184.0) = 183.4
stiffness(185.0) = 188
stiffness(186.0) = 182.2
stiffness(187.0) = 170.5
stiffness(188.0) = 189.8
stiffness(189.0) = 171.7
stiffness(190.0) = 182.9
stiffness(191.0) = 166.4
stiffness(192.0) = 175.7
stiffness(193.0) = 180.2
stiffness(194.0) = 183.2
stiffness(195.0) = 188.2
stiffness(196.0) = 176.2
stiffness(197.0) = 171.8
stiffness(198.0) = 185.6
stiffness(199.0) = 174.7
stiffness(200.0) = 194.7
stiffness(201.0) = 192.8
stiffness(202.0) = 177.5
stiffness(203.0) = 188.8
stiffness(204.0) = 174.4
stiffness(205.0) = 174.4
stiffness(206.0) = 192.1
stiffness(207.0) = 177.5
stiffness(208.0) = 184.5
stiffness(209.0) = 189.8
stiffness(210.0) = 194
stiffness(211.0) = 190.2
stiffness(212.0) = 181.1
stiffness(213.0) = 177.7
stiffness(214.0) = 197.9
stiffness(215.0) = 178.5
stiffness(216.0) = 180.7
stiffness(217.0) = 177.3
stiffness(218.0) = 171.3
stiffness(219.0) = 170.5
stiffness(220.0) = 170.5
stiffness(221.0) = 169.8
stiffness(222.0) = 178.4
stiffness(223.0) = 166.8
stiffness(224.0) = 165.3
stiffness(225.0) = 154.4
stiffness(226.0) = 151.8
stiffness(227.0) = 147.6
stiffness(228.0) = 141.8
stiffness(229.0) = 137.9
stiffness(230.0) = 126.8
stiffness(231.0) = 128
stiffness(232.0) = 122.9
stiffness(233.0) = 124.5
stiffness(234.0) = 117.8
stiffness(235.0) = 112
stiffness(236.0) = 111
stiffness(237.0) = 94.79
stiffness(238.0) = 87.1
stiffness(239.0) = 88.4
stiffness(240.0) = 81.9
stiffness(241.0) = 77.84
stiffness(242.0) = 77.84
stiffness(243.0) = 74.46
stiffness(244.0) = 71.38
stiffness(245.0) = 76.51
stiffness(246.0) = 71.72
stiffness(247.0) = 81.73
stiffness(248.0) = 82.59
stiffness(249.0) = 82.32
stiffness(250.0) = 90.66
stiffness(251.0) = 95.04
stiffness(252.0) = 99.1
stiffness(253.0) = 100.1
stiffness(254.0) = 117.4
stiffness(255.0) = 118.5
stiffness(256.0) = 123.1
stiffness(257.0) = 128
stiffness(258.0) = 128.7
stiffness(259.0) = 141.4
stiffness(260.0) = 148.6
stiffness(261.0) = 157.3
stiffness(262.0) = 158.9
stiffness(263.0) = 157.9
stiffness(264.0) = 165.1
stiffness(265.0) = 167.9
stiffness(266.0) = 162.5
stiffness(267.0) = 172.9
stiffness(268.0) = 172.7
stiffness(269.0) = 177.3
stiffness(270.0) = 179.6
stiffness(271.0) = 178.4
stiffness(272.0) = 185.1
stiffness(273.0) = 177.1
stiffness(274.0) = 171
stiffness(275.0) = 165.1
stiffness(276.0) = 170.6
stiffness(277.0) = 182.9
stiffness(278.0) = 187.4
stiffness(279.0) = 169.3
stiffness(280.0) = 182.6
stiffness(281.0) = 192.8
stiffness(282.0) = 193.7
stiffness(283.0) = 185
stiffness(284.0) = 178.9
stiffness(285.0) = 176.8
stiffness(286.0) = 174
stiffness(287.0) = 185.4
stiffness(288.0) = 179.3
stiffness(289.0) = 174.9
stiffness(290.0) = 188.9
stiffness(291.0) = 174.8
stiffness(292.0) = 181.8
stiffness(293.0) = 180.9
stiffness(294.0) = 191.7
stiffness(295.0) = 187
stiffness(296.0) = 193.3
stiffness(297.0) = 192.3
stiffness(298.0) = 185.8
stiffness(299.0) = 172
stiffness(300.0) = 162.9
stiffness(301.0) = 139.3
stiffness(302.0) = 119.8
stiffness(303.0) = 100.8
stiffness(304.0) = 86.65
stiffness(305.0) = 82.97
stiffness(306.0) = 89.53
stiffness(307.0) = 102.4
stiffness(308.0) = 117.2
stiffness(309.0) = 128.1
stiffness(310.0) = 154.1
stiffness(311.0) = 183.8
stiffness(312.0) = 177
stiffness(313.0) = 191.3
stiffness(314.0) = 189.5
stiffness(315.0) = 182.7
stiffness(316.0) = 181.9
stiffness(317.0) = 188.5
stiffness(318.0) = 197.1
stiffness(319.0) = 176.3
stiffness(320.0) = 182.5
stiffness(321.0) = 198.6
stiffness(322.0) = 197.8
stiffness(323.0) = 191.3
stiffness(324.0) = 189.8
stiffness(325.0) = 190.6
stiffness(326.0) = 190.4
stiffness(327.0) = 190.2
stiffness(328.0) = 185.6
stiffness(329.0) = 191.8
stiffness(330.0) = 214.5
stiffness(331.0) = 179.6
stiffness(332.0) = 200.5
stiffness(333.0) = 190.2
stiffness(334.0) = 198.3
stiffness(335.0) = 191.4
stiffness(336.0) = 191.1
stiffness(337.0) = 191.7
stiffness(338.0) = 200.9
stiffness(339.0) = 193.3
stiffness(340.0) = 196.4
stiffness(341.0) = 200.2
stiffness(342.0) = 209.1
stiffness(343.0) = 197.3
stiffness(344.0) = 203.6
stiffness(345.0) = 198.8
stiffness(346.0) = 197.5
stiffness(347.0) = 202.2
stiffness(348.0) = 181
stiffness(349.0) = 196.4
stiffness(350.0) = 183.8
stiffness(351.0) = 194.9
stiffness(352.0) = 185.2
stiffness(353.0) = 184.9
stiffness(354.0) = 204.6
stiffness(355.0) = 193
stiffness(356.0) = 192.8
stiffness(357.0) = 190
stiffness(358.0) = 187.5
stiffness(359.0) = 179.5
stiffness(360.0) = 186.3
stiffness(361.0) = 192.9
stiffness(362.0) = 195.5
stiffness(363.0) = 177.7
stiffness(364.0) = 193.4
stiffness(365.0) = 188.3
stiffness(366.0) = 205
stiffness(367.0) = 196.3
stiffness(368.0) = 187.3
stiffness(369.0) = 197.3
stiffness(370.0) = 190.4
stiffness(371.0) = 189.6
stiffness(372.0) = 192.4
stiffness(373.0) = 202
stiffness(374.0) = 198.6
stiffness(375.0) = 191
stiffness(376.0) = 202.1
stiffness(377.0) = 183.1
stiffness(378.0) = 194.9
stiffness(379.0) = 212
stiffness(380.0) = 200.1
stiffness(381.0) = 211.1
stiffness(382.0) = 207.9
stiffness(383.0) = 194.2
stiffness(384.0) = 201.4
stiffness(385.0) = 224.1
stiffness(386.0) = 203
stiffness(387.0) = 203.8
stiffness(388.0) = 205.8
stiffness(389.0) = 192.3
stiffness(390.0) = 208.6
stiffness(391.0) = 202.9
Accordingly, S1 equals 1.3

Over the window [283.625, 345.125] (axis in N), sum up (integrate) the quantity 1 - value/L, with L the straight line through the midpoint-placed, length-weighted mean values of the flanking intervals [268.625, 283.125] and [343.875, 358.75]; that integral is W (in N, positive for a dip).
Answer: 3.37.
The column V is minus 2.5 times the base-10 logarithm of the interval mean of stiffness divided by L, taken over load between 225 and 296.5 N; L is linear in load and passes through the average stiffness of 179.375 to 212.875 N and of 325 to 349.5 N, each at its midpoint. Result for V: 0.30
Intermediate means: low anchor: 182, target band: 143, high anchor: 195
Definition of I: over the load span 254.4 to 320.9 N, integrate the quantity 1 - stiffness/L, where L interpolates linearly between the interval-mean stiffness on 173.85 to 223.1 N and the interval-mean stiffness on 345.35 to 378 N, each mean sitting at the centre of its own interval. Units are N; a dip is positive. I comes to 8.1 N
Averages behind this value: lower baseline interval 182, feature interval 165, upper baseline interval 192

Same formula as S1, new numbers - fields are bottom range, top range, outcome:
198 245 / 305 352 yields 1.22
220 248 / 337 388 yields 1.68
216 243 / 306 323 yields 1.28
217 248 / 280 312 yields 1.32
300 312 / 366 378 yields 1.58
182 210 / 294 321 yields 0.87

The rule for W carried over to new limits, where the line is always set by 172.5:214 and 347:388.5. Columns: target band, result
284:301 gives 0.88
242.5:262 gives 8.45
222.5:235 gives 3.11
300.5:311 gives 4.15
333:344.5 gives -0.24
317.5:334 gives 0.03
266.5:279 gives 0.81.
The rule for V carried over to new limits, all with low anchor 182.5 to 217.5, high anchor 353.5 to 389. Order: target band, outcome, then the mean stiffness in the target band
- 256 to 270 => 0.20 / 156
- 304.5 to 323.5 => 0.17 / 164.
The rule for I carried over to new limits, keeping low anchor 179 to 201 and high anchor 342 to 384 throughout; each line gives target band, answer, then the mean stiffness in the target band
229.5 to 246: 7.8 N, 97.5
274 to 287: 0.6 N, 180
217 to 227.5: 1.0 N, 165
